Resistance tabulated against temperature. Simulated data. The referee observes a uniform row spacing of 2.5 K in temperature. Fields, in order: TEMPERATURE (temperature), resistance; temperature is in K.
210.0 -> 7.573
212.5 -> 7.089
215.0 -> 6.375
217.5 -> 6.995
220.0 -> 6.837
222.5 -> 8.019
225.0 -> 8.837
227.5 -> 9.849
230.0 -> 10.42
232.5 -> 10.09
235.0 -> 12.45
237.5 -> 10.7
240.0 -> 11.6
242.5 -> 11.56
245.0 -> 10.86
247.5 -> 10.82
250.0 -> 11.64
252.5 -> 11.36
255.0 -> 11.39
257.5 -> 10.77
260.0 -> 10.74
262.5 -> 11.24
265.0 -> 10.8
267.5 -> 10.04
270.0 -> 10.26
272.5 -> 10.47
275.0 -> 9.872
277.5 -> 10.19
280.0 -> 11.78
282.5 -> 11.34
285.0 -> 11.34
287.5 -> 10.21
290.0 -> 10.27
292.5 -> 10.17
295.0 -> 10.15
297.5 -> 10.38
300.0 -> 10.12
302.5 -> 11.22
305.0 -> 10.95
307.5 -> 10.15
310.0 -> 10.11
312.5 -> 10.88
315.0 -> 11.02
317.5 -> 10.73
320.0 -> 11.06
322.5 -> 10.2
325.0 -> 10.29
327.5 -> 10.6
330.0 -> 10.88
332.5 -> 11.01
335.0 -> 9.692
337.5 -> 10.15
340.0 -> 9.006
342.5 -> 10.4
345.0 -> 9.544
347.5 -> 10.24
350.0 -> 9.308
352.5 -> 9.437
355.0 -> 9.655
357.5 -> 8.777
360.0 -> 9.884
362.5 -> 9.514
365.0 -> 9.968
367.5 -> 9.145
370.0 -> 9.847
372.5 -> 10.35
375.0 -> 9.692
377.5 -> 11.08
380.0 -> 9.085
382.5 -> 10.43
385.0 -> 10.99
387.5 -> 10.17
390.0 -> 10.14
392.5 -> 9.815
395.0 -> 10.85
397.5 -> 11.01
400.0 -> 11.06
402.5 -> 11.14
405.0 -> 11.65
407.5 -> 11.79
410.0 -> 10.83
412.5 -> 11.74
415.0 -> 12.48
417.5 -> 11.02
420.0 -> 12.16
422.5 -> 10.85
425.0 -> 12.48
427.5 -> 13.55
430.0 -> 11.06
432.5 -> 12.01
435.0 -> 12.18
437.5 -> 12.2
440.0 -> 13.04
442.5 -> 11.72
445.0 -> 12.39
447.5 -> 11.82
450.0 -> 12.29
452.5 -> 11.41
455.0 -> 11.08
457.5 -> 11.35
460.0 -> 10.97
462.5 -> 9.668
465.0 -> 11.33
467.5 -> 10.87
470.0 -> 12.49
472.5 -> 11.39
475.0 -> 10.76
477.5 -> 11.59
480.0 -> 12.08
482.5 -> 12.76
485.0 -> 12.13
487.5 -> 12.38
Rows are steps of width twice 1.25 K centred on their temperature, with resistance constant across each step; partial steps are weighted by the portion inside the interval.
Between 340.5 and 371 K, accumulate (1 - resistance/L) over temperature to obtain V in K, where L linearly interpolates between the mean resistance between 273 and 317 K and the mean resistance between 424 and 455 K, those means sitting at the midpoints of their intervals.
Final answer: 4.38 K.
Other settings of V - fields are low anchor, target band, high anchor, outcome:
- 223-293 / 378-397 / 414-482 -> 1.9 K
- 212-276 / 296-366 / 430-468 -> 3.5 K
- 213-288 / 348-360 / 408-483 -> 1.8 K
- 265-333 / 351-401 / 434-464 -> 5.0 K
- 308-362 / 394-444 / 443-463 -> -3.1 K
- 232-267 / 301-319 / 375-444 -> 0.8 K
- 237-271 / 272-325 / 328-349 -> -0.3 K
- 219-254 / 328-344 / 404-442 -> 1.4 K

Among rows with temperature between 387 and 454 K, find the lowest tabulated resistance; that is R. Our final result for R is 9.815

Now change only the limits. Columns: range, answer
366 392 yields 9.085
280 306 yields 10.12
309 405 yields 8.777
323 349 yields 9.006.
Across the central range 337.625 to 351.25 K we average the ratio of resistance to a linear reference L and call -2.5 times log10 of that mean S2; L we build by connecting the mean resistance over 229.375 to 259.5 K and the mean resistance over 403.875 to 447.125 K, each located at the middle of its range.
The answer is 0.189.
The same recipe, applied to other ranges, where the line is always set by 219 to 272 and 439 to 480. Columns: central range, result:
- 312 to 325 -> 0.01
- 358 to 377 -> 0.14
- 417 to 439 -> -0.06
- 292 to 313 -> 0.03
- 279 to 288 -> -0.05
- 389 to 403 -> 0.06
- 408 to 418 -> -0.03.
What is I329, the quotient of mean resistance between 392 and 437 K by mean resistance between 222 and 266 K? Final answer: 1.1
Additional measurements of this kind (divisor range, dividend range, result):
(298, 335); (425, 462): 1.12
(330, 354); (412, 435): 1.20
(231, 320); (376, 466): 1.05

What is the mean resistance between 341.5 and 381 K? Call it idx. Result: 9.75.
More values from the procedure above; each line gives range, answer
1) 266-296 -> 10.5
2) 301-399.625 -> 10.2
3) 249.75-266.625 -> 11.1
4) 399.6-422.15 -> 11.5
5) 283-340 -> 10.5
